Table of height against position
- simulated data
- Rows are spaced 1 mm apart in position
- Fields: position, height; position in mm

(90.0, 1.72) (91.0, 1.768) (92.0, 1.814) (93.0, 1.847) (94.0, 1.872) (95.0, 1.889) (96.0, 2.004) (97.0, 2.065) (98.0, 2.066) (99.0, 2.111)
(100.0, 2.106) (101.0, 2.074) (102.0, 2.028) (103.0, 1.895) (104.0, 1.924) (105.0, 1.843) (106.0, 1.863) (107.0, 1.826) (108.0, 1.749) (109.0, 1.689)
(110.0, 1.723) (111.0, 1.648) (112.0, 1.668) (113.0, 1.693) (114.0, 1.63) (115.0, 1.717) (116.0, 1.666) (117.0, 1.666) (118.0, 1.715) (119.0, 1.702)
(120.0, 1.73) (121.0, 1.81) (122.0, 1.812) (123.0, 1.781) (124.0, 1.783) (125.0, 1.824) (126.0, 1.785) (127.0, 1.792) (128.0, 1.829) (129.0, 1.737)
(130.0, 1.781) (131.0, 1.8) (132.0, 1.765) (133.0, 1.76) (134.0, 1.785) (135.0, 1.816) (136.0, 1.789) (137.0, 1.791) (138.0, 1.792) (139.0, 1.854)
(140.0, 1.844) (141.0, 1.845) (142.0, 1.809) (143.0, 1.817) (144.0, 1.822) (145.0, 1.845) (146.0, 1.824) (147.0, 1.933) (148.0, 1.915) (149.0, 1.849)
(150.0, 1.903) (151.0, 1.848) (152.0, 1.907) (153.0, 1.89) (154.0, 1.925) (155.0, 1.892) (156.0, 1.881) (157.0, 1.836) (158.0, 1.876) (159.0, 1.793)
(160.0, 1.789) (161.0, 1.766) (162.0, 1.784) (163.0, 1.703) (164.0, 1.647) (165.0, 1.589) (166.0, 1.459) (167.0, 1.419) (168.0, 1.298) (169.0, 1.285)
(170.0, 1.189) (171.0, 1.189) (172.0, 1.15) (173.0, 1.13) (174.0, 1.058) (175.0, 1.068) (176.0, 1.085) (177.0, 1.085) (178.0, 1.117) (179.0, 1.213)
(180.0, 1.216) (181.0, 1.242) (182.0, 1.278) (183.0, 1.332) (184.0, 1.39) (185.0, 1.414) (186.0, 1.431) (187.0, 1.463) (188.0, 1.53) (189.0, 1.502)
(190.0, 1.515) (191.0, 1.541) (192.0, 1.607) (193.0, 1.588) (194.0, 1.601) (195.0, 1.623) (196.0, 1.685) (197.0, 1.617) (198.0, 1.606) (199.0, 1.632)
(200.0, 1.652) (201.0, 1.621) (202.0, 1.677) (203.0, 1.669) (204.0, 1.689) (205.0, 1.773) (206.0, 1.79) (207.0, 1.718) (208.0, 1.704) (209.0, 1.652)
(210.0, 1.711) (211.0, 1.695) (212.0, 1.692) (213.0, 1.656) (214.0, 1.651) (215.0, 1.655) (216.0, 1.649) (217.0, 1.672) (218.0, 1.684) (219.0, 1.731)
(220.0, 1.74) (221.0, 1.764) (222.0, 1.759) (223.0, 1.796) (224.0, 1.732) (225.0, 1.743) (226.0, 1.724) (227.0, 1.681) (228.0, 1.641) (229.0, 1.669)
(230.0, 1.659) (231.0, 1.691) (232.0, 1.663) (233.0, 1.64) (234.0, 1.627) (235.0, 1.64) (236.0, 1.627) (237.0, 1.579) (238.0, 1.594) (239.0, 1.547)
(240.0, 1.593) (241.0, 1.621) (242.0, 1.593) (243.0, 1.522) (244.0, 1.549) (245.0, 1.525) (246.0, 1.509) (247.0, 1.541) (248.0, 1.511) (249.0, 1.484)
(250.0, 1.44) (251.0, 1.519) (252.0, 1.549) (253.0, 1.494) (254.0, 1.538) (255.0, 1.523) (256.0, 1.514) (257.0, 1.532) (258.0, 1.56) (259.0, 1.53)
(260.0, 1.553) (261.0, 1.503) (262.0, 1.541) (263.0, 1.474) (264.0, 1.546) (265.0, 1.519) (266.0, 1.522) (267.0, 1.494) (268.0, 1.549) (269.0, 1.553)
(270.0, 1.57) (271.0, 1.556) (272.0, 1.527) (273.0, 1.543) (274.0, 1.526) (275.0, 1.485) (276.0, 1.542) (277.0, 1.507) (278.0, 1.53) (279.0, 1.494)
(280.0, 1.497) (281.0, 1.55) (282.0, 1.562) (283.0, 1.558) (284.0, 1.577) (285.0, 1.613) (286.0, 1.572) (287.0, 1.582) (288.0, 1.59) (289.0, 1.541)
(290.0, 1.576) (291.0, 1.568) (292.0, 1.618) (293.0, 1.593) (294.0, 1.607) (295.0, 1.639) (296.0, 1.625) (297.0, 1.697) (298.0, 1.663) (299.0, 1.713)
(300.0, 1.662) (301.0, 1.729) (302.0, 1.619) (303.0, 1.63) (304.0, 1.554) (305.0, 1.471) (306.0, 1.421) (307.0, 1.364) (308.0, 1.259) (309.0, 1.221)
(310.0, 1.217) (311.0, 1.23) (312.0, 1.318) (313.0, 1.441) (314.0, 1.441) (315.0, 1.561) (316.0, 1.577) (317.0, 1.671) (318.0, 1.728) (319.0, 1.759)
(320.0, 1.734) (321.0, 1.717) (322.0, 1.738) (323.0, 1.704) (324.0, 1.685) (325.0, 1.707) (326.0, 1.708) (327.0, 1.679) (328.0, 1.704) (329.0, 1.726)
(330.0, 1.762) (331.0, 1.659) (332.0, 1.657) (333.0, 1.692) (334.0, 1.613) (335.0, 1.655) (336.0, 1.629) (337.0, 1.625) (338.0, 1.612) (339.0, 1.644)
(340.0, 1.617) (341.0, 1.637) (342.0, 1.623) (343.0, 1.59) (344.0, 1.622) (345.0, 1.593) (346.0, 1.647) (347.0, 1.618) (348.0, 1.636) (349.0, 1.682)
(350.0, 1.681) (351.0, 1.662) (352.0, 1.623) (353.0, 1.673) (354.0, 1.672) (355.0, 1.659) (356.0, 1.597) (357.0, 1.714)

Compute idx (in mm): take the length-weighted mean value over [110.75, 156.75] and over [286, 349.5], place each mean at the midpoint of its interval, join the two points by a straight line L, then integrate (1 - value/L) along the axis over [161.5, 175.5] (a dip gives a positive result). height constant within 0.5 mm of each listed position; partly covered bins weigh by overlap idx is 3.2 mm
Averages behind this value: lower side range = 1.8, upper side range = 1.6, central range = 1.35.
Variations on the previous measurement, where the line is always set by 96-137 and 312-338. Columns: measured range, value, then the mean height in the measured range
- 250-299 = 4.06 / 1.55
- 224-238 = 0.54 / 1.66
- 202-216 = 0.39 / 1.69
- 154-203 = 7.75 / 1.49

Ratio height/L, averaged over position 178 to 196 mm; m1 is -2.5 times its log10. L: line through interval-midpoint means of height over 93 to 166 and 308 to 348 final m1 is 0.217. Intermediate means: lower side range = 1.82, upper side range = 1.61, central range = 1.44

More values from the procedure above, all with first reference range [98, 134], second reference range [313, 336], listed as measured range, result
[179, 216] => 0.11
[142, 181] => 0.13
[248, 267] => 0.13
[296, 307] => 0.05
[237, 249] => 0.11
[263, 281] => 0.12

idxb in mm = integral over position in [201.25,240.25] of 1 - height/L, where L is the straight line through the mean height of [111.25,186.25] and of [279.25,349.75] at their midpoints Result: -1.5 mm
